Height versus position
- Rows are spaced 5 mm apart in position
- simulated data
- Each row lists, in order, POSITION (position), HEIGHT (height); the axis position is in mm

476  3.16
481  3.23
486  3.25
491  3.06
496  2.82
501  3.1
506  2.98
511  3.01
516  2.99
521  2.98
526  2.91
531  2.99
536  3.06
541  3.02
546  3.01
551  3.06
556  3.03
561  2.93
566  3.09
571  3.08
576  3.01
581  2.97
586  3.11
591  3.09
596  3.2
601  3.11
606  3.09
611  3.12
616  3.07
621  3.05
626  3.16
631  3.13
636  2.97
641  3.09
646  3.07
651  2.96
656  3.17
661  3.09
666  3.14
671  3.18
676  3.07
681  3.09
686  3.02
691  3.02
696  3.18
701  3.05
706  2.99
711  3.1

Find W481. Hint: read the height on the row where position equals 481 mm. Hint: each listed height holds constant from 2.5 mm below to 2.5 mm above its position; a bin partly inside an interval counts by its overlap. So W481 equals 3.23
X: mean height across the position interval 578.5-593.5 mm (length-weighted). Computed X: 3.06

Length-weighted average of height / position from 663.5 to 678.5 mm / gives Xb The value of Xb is 3.13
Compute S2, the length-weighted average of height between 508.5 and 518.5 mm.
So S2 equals 3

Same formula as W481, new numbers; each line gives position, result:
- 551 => 3.06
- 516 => 2.99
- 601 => 3.11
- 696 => 3.18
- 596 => 3.2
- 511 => 3.01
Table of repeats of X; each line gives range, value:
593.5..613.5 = 3.13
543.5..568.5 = 3.02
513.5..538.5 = 2.99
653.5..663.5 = 3.13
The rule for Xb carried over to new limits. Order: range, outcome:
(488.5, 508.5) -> 2.99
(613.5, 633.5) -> 3.1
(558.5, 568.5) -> 3.01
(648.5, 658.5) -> 3.06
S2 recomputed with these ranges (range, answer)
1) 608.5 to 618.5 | 3.1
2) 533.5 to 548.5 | 3.03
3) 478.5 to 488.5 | 3.24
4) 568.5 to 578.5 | 3.04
